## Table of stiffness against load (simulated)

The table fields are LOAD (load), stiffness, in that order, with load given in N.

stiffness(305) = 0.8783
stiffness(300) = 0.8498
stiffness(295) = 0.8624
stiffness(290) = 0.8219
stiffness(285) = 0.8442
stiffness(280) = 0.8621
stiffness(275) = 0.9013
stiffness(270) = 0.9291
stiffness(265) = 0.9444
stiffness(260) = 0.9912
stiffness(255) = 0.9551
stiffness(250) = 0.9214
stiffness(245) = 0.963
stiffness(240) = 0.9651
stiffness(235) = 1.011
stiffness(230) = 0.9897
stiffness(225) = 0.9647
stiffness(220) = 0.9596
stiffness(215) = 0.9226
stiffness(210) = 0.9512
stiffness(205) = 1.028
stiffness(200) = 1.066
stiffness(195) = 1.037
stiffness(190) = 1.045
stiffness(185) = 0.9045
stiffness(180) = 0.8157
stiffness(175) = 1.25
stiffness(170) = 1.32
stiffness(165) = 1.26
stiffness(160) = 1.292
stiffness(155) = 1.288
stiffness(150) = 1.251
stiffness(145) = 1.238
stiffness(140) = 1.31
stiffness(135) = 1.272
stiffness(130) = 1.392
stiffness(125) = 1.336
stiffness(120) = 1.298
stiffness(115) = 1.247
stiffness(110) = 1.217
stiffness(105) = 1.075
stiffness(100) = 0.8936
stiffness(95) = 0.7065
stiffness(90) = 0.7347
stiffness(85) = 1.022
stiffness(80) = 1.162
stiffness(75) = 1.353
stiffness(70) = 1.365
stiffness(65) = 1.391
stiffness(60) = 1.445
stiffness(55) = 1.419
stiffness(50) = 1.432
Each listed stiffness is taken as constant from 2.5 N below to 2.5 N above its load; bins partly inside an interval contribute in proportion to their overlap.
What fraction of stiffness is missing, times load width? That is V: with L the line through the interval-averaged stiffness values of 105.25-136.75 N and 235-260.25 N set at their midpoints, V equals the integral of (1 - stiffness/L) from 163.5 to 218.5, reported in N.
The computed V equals 2.8 N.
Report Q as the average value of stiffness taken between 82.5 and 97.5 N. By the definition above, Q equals 0.821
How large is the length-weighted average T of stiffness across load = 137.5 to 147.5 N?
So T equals 1.27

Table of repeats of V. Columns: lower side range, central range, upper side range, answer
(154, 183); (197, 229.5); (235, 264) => 2.5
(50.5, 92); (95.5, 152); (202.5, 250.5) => -2.8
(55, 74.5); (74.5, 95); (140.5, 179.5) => 5.6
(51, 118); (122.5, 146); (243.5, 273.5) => -4.5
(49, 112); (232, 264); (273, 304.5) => -1.7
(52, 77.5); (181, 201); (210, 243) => 1.2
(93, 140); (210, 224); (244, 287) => 0.8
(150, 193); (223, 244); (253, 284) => 0.5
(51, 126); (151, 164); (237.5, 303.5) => -2.5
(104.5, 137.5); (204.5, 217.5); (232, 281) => 1.2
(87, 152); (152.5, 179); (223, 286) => -4.3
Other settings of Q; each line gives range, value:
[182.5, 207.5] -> 1.02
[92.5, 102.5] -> 0.8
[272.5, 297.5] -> 0.858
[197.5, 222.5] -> 0.985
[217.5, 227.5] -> 0.962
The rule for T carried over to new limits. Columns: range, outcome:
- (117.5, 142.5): 1.32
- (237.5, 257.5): 0.951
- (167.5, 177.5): 1.29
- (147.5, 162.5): 1.28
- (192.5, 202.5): 1.05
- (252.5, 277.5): 0.944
